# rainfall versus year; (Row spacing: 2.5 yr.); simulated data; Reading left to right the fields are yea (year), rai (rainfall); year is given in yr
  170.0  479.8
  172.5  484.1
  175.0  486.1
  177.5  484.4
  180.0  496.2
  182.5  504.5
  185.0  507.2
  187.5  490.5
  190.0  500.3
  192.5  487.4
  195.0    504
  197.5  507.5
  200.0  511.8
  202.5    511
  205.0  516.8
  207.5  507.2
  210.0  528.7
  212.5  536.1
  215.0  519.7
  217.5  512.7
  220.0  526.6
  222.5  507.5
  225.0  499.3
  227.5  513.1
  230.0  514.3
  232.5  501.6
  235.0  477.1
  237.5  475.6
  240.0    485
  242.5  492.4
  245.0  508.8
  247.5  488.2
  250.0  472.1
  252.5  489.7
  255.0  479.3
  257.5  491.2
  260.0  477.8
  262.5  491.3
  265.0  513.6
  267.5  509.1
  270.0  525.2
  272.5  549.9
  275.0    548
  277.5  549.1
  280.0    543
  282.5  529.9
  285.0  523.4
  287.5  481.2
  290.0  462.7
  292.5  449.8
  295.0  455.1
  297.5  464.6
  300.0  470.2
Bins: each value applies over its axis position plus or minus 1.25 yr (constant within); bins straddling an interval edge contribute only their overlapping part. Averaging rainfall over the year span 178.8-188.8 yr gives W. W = 500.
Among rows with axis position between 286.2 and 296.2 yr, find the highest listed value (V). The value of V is 481.2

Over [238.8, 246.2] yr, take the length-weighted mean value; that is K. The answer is 495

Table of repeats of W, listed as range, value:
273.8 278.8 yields 548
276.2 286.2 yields 536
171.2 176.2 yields 485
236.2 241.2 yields 480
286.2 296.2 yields 463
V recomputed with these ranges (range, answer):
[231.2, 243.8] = 501.6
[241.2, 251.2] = 508.8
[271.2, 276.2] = 549.9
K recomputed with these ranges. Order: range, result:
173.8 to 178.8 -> 485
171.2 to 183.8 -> 491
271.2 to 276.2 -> 549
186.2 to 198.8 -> 498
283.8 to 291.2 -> 489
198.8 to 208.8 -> 512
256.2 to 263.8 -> 487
